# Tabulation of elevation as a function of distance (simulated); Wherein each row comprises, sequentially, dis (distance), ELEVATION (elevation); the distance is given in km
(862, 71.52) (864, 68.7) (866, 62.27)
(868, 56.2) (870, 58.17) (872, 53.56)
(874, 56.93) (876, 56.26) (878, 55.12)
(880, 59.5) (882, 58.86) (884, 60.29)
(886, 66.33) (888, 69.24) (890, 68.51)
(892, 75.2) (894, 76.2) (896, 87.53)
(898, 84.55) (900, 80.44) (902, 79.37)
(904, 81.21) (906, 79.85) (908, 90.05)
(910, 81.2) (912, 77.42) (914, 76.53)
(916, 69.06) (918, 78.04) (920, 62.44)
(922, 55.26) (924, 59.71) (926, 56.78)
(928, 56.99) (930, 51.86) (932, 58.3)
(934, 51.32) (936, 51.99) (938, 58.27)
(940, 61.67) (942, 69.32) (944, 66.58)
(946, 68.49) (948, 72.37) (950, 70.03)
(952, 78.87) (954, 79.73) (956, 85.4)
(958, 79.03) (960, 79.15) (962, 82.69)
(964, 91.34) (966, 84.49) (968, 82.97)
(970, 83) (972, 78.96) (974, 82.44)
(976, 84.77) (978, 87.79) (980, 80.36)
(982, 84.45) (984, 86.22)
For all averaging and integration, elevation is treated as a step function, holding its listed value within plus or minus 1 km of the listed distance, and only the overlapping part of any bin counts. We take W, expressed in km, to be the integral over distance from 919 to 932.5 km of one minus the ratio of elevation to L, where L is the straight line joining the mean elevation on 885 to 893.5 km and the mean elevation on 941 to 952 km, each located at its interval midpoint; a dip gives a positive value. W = 2.5 km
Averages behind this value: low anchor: 70.2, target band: 57.3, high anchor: 70.2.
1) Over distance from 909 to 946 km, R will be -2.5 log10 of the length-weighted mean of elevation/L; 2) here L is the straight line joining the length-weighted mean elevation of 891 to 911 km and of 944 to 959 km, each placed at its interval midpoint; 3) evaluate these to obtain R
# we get 0.23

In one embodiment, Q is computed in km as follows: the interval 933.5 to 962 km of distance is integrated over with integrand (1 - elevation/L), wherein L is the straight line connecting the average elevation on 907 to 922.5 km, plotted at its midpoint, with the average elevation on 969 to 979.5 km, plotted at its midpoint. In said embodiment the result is 3.3 km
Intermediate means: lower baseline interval 74.3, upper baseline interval 83.2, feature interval 70.2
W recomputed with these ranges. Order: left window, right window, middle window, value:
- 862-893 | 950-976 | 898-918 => -3.07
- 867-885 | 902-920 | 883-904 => -2.22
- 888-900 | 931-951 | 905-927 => -0.14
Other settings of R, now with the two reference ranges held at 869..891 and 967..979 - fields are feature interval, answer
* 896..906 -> -0.243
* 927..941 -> 0.302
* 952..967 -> -0.038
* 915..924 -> 0.072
